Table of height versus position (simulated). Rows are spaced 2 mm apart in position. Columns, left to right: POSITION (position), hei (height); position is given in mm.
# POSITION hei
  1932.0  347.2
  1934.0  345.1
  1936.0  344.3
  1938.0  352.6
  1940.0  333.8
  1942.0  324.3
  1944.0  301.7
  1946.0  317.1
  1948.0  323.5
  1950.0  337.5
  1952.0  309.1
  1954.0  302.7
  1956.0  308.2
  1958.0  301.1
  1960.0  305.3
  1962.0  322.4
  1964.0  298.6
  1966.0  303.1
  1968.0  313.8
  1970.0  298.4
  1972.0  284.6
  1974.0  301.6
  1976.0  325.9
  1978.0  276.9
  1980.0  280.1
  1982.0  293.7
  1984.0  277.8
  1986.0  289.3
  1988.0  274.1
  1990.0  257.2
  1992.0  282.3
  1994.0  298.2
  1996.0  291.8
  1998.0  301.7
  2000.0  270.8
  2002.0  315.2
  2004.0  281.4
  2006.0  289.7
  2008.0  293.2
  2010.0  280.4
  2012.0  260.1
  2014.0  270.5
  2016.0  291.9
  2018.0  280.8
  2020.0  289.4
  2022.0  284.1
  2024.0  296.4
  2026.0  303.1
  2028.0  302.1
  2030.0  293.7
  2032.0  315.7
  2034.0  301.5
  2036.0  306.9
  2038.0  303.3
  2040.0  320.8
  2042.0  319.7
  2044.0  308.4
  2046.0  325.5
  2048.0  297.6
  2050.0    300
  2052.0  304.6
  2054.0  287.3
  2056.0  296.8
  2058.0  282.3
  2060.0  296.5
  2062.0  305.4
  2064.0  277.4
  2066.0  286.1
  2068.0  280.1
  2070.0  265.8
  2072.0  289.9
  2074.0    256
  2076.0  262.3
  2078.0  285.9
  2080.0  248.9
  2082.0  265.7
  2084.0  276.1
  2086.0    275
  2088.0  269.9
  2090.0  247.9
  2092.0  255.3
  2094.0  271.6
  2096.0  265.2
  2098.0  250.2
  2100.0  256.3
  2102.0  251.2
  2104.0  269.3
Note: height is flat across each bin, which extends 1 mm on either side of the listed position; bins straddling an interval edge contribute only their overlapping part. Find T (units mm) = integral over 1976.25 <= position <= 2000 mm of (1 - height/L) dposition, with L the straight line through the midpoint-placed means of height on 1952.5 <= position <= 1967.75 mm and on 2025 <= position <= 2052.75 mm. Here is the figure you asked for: 1.7 mm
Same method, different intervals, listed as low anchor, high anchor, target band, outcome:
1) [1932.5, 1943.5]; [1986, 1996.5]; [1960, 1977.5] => 0.0 mm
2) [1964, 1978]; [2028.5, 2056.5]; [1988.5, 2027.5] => 2.3 mm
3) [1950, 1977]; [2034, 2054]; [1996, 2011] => 0.8 mm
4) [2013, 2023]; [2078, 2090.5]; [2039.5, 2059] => -2.0 mm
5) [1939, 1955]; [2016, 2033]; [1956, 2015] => 3.1 mm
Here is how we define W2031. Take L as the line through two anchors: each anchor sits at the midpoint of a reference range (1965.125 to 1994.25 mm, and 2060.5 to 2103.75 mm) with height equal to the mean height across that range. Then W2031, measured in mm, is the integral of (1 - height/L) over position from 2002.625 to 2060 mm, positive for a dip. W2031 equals -3.4 mm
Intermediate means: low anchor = 290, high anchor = 269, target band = 296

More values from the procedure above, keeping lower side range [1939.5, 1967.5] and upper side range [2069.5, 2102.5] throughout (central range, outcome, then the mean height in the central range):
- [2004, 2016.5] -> 0.5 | 281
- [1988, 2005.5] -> 0.6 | 287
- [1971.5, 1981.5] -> 0.3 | 294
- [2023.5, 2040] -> -1.1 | 304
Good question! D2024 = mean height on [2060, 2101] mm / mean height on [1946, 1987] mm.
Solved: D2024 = 0.9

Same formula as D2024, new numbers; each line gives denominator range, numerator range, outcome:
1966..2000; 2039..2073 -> 1.02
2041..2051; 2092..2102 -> 0.84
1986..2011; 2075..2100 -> 0.92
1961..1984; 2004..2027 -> 0.95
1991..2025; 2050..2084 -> 0.98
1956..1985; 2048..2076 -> 0.96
